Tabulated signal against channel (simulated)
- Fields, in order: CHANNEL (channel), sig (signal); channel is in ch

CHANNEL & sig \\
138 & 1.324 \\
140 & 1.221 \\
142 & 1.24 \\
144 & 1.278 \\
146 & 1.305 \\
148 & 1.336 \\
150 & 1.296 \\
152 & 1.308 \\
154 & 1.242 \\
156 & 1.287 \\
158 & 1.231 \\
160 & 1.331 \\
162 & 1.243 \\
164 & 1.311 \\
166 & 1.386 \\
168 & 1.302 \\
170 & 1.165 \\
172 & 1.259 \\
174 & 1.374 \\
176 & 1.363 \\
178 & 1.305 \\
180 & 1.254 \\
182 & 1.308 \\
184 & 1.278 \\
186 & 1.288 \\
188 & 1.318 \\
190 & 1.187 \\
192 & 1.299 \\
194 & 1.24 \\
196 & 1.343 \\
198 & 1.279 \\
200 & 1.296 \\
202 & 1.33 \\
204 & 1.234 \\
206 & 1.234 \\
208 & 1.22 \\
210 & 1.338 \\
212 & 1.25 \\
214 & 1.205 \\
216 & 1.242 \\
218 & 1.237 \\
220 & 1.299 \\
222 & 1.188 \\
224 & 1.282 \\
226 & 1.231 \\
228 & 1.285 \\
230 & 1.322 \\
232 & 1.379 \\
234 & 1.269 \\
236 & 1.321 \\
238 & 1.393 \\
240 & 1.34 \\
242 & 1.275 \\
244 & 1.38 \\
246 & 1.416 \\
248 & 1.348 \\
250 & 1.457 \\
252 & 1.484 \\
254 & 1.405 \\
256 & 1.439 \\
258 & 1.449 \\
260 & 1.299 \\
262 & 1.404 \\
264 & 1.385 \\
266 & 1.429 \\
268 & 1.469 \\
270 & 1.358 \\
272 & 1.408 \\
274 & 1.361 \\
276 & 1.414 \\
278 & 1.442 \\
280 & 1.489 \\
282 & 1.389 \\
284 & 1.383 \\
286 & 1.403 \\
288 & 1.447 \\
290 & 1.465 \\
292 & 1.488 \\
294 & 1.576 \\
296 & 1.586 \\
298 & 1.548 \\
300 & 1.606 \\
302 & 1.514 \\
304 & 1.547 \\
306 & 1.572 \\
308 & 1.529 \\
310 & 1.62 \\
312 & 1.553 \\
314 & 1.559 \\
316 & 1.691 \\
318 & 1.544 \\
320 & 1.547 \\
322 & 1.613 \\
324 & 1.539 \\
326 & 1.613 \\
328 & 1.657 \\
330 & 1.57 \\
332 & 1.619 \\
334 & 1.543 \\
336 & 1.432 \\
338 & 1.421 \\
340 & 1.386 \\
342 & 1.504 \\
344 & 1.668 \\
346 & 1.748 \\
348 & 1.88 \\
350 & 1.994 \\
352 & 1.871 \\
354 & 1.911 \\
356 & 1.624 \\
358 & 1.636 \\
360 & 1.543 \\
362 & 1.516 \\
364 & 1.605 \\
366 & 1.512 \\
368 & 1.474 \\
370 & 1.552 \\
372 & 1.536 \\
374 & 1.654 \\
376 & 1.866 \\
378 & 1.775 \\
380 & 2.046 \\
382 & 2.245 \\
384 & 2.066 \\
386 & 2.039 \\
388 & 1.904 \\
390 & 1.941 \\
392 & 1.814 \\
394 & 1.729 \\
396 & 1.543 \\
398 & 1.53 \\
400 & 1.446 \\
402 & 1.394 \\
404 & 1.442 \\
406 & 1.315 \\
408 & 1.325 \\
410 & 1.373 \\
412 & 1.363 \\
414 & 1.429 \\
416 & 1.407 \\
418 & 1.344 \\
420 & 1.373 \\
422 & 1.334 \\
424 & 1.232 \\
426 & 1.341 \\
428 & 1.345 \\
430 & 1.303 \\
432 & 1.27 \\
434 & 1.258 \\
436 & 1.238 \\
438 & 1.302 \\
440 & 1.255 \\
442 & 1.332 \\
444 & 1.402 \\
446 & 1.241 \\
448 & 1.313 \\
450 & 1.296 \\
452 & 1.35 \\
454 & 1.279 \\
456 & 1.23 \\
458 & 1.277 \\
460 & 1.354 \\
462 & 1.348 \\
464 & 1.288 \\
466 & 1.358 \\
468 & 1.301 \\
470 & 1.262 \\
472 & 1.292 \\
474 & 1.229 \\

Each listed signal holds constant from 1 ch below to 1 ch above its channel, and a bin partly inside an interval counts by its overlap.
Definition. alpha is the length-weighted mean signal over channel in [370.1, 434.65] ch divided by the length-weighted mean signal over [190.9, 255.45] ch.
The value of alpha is 1.2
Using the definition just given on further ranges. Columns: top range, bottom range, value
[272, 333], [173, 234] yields 1.19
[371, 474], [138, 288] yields 1.11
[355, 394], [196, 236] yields 1.38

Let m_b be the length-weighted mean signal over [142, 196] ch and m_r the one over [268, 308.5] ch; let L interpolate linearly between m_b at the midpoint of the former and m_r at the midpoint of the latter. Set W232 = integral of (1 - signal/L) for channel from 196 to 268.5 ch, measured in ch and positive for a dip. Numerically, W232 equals 3.2 ch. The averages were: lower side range 1.29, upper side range 1.48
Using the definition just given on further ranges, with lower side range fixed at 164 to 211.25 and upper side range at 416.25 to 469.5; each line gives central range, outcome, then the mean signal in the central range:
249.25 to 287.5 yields -3.6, 1.41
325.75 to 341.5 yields -2.7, 1.53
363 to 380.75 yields -4.9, 1.66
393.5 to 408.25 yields -1.8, 1.46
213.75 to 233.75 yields 0.3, 1.27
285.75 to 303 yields -3.0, 1.52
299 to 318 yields -4.1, 1.58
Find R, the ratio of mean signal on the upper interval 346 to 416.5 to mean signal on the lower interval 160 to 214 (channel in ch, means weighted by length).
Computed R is 1.3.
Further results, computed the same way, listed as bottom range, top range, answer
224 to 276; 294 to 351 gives 1.16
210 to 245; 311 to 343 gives 1.20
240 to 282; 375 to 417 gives 1.19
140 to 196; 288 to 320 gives 1.21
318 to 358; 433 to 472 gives 0.79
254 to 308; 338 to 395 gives 1.20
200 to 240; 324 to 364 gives 1.28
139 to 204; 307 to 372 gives 1.25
